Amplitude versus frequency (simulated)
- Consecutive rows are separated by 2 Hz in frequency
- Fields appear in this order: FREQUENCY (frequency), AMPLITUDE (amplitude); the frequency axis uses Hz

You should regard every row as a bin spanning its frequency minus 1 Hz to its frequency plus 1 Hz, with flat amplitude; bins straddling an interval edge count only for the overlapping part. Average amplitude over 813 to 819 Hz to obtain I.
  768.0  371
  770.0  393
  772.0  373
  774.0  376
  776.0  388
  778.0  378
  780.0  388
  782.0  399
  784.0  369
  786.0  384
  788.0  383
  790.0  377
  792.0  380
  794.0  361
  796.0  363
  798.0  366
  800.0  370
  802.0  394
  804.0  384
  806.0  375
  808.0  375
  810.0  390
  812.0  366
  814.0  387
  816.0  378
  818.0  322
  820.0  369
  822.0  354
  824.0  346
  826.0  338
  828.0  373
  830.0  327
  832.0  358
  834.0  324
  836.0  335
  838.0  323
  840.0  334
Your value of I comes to 362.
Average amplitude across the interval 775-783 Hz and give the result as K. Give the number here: 388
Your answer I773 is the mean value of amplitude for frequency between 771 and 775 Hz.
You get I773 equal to 374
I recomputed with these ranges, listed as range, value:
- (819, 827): 352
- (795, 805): 375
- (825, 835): 344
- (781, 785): 384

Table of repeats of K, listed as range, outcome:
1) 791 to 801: 368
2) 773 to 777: 382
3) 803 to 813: 378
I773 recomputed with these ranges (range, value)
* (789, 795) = 373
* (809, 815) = 381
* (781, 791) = 382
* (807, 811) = 382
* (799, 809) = 380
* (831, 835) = 341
